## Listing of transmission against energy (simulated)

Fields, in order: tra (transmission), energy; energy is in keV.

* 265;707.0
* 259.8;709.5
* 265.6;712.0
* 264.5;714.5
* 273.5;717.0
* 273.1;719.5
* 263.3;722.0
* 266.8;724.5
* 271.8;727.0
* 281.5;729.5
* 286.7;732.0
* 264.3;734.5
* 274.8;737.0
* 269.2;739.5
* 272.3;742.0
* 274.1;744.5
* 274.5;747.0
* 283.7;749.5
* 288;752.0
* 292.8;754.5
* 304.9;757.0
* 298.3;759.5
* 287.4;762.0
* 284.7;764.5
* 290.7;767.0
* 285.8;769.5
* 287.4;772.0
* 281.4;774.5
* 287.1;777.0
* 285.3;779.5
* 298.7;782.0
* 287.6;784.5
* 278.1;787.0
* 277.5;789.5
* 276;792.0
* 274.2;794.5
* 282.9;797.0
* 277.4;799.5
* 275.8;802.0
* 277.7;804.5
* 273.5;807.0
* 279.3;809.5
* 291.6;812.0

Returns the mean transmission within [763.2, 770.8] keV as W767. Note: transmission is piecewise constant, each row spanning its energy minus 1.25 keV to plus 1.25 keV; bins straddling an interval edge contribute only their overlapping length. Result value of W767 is 287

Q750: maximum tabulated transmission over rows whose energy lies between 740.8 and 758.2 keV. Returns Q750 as 304.9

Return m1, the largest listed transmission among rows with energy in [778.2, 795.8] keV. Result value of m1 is 298.7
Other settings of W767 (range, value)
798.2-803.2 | 277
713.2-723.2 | 269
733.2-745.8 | 271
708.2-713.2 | 263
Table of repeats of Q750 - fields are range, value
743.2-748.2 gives 274.5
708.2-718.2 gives 273.5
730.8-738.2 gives 286.7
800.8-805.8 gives 277.7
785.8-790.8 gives 278.1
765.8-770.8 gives 290.7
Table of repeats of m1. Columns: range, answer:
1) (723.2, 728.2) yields 271.8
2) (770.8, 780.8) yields 287.4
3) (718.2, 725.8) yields 273.1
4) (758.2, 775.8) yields 298.3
